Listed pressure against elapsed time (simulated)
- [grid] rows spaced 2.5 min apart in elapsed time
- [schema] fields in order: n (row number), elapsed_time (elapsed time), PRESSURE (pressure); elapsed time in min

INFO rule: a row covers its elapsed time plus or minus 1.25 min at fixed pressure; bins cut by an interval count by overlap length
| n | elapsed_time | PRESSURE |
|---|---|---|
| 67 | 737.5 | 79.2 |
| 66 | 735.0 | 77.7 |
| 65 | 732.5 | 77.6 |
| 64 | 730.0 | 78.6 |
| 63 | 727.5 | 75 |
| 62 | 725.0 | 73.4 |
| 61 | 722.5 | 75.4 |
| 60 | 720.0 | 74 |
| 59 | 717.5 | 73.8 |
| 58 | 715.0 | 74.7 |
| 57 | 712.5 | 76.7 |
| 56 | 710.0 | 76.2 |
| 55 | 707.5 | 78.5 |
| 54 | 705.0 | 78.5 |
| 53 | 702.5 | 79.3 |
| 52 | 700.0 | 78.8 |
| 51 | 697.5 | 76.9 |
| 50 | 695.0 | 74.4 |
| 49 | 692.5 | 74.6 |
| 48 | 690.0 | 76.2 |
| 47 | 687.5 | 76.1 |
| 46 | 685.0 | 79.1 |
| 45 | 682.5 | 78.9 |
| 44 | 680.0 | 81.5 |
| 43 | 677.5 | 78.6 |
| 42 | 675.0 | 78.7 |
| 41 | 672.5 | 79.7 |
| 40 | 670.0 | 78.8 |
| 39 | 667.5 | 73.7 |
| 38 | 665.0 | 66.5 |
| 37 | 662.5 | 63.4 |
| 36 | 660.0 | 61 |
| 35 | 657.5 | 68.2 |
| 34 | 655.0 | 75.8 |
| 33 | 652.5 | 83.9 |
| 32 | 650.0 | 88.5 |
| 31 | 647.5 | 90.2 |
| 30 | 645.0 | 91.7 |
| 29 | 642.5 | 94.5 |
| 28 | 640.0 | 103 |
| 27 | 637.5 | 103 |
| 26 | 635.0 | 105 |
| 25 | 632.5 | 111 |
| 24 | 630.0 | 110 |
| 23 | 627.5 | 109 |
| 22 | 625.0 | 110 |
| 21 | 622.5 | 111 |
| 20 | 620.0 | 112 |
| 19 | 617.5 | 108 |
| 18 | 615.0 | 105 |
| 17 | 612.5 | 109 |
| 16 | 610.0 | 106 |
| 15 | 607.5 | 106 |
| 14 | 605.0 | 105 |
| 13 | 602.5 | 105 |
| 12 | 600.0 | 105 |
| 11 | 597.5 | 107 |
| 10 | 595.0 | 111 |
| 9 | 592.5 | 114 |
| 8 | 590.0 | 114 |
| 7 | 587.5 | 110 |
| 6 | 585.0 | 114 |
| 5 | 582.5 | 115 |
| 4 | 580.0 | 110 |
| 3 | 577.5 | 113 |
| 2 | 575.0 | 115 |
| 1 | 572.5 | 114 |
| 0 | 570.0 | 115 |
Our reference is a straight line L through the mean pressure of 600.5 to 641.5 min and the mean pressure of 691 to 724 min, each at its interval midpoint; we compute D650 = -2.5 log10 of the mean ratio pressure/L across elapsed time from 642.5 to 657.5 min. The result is 0.14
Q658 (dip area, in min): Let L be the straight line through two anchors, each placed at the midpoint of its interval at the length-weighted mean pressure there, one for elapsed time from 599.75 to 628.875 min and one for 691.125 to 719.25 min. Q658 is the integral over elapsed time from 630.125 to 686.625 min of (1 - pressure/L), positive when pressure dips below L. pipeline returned 5.5 min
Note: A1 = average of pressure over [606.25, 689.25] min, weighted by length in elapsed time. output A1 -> 90.7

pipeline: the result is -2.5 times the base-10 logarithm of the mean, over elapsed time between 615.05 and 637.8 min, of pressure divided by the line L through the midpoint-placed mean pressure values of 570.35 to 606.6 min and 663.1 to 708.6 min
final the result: -0.12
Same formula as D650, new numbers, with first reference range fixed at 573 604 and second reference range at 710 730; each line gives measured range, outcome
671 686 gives 0.092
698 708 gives 0.014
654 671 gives 0.291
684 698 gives 0.094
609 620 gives -0.037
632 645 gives -0.047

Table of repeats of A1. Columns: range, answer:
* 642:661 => 81.5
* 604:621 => 107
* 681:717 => 77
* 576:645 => 108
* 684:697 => 76.1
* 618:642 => 108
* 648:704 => 76.2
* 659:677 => 72.1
